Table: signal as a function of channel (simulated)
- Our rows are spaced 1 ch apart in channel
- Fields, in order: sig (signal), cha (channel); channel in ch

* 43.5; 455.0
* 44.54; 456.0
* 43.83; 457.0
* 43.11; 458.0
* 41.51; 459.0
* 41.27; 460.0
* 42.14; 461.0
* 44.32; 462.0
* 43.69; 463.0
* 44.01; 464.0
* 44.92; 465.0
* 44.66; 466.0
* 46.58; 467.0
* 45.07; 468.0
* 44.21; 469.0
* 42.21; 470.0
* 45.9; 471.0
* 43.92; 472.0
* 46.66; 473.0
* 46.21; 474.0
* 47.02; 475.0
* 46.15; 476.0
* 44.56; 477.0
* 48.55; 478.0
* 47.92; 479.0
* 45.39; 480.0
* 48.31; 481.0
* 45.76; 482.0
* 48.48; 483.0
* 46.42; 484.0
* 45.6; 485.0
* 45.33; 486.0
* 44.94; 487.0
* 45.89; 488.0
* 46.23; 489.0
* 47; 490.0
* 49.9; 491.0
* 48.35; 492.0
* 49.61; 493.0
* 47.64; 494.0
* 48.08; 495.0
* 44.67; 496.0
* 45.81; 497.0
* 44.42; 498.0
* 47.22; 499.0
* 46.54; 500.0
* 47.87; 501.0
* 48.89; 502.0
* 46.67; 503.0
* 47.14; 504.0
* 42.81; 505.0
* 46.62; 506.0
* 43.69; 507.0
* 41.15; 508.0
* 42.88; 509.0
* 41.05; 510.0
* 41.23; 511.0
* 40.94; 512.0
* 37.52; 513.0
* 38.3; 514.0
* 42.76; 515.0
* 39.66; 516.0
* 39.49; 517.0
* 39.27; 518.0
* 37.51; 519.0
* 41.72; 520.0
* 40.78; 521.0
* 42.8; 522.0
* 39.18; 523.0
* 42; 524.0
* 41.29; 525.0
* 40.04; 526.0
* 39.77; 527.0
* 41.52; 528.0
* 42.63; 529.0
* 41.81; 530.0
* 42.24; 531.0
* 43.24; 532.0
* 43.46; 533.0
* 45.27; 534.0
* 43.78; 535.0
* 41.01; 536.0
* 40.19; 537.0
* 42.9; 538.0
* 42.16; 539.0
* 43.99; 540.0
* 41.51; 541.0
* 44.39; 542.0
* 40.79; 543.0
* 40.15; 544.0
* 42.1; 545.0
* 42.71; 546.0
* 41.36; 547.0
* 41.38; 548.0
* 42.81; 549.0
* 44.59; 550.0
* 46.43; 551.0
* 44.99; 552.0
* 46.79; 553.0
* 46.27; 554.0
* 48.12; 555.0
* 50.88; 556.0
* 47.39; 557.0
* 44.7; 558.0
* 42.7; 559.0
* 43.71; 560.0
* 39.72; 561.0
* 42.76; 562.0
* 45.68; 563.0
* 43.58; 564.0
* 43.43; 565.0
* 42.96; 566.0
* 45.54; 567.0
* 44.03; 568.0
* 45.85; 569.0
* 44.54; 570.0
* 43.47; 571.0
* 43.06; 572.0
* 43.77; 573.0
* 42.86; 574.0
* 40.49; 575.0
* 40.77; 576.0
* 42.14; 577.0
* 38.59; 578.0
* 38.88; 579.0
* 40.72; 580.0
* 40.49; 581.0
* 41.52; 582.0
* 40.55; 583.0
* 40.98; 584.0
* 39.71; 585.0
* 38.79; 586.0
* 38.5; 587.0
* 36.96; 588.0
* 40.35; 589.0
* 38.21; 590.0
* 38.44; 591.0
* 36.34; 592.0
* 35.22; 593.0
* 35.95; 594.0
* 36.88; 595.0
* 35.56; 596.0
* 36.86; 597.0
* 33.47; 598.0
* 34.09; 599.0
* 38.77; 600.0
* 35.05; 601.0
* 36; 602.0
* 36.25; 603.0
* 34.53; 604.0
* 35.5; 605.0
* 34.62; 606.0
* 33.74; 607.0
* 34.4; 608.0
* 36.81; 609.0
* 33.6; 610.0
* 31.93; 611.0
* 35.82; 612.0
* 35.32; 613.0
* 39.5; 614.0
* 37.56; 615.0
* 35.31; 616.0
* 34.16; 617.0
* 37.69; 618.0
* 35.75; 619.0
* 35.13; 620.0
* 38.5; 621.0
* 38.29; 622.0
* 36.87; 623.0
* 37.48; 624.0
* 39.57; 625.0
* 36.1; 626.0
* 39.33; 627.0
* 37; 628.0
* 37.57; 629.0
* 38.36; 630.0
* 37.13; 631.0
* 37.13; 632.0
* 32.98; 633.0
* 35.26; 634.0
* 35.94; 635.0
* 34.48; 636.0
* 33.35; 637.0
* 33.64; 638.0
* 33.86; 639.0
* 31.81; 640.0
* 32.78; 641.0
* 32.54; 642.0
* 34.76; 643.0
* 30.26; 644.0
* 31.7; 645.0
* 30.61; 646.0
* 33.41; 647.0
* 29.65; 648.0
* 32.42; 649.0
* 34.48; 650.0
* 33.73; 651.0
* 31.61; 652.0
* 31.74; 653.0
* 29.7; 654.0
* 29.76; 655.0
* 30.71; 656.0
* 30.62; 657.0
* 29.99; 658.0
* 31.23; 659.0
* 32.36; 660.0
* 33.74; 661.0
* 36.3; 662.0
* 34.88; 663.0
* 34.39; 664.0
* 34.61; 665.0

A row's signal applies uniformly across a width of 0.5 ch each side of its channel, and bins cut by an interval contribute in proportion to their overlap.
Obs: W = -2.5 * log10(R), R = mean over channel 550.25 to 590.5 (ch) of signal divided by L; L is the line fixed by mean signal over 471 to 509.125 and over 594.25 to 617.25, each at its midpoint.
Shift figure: -0.10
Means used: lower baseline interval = 46.4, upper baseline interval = 35.5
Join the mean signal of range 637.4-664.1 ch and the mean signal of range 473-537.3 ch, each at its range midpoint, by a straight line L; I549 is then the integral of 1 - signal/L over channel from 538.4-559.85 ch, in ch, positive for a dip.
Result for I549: -1.9 ch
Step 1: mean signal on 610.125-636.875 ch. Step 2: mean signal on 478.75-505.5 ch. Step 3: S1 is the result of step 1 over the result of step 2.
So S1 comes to 0.8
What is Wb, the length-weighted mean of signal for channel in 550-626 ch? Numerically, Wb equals 39.6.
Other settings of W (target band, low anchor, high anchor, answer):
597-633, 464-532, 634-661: -0.04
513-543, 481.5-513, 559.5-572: 0.08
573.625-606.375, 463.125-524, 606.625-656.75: -0.01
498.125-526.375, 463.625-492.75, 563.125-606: 0.04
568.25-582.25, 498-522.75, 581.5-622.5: -0.10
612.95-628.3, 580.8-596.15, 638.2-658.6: -0.07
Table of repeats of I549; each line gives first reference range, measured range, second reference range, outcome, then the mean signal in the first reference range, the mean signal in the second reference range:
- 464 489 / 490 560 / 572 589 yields -0.32 ch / 45.8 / 40.4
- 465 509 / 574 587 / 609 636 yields -0.28 ch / 46.1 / 36.5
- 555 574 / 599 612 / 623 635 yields 1.51 ch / 44.4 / 37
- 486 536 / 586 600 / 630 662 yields 0.08 ch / 43.5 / 32.8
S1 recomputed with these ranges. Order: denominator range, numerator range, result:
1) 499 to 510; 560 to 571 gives 0.97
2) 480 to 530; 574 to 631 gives 0.85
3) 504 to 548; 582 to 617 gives 0.88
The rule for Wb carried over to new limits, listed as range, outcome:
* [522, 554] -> 42.5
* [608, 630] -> 36.6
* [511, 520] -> 39.7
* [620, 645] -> 35.5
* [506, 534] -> 41.2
